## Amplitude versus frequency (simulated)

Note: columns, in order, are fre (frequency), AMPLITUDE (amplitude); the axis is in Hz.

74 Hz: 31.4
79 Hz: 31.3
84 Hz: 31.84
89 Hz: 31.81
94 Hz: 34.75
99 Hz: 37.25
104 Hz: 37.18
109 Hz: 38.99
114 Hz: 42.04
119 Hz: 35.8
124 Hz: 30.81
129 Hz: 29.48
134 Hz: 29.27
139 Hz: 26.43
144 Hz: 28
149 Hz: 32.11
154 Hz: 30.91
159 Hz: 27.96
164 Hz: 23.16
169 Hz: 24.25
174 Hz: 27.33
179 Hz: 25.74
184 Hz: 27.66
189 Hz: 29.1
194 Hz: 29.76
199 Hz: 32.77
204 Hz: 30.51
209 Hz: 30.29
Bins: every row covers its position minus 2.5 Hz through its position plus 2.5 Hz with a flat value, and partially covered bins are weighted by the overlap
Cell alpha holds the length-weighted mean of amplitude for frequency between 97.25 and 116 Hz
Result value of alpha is 38.8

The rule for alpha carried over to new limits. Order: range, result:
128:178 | 27.8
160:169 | 24.3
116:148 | 30.3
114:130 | 33.8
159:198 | 27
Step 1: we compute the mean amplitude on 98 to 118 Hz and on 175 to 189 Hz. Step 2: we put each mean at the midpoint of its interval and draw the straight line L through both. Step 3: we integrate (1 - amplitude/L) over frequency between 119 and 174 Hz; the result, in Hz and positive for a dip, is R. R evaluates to 7.0 Hz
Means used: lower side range 38.8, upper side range 27.2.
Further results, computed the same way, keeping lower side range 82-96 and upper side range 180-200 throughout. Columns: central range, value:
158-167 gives 1.54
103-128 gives -3.63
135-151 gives 1.10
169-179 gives 1.23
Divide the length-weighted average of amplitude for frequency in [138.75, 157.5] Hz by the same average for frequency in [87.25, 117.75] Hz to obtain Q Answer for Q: 0.80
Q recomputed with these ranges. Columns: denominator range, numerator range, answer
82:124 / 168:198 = 0.77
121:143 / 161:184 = 0.88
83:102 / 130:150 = 0.84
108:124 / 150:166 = 0.74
